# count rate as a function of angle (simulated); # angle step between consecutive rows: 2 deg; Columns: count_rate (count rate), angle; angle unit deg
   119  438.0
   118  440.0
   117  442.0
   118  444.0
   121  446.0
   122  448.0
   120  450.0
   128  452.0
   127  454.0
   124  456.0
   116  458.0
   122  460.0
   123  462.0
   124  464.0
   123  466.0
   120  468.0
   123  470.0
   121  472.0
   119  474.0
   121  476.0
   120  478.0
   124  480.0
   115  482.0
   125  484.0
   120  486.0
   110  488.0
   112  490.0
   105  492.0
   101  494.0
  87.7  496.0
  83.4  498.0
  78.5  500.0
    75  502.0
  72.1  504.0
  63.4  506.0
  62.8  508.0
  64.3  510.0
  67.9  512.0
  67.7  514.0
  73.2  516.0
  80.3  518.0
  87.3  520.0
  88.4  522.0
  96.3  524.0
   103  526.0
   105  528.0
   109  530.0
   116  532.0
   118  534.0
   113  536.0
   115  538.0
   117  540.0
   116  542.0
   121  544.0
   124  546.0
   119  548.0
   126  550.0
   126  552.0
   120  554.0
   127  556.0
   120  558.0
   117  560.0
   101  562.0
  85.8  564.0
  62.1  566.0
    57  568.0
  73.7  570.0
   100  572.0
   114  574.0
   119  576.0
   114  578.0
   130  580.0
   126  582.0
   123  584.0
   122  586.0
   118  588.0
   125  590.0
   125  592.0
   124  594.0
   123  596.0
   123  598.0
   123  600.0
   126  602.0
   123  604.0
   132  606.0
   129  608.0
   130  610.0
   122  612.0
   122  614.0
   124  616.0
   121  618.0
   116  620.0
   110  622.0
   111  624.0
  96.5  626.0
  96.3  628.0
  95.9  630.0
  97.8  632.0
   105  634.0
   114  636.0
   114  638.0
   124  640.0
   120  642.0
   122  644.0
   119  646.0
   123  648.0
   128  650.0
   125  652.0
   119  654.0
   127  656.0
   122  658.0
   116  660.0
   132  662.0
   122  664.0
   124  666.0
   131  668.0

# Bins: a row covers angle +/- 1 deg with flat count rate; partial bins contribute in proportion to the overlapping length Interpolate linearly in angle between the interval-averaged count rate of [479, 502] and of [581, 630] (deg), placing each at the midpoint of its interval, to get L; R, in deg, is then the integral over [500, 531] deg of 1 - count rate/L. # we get 7.7 deg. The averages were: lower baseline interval 104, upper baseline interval 120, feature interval 81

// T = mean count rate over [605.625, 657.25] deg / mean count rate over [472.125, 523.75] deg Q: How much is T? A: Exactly 1.3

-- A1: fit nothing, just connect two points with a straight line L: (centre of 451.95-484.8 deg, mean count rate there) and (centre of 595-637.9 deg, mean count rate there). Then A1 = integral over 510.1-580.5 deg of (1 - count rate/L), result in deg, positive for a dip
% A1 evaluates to 9.4 deg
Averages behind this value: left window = 122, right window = 116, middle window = 103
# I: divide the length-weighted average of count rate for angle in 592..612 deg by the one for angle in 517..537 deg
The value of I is 1.24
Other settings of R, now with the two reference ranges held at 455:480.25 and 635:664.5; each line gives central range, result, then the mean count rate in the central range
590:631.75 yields 1.14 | 118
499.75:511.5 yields 5.11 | 68.7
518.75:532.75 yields 2.48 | 100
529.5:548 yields 0.72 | 117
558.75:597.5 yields 4.14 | 109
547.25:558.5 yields -0.15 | 123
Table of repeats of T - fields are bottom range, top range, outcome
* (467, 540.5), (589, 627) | 1.22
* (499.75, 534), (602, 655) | 1.39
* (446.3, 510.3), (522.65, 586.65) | 1.02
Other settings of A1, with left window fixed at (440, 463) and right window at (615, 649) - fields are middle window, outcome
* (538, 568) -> 1.3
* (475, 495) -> 0.8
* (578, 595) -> -1.3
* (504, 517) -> 5.7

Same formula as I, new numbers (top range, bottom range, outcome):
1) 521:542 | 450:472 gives 0.88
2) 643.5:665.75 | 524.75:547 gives 1.08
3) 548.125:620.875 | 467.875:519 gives 1.20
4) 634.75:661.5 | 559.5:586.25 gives 1.18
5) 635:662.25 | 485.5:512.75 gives 1.42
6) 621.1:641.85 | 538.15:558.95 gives 0.88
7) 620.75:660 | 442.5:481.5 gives 0.94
